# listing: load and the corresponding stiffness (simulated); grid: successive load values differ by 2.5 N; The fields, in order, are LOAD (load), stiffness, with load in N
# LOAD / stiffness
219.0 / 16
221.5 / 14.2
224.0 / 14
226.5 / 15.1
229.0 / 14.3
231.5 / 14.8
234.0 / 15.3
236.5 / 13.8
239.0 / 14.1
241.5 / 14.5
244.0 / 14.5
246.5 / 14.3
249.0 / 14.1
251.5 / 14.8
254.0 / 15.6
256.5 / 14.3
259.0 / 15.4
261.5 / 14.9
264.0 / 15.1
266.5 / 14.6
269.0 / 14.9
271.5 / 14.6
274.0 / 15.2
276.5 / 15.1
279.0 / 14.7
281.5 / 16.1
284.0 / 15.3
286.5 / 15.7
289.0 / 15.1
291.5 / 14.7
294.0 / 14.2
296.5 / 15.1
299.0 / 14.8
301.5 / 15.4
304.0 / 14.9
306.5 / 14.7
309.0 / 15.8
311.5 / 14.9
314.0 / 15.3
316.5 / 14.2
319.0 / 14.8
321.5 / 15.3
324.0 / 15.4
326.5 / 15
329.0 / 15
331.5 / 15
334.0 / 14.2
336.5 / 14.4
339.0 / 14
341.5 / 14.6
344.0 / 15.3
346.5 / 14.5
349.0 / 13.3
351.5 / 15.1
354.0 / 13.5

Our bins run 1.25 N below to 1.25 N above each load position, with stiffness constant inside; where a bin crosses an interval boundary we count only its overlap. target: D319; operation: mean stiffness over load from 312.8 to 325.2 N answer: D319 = 15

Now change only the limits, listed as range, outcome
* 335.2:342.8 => 14.3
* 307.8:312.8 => 15.3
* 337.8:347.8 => 14.6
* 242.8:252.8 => 14.4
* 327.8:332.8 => 15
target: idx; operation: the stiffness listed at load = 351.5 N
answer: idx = 15.1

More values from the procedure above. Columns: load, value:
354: 13.5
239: 14.1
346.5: 14.5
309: 15.8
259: 15.4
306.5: 14.7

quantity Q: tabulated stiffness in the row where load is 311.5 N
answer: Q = 14.9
